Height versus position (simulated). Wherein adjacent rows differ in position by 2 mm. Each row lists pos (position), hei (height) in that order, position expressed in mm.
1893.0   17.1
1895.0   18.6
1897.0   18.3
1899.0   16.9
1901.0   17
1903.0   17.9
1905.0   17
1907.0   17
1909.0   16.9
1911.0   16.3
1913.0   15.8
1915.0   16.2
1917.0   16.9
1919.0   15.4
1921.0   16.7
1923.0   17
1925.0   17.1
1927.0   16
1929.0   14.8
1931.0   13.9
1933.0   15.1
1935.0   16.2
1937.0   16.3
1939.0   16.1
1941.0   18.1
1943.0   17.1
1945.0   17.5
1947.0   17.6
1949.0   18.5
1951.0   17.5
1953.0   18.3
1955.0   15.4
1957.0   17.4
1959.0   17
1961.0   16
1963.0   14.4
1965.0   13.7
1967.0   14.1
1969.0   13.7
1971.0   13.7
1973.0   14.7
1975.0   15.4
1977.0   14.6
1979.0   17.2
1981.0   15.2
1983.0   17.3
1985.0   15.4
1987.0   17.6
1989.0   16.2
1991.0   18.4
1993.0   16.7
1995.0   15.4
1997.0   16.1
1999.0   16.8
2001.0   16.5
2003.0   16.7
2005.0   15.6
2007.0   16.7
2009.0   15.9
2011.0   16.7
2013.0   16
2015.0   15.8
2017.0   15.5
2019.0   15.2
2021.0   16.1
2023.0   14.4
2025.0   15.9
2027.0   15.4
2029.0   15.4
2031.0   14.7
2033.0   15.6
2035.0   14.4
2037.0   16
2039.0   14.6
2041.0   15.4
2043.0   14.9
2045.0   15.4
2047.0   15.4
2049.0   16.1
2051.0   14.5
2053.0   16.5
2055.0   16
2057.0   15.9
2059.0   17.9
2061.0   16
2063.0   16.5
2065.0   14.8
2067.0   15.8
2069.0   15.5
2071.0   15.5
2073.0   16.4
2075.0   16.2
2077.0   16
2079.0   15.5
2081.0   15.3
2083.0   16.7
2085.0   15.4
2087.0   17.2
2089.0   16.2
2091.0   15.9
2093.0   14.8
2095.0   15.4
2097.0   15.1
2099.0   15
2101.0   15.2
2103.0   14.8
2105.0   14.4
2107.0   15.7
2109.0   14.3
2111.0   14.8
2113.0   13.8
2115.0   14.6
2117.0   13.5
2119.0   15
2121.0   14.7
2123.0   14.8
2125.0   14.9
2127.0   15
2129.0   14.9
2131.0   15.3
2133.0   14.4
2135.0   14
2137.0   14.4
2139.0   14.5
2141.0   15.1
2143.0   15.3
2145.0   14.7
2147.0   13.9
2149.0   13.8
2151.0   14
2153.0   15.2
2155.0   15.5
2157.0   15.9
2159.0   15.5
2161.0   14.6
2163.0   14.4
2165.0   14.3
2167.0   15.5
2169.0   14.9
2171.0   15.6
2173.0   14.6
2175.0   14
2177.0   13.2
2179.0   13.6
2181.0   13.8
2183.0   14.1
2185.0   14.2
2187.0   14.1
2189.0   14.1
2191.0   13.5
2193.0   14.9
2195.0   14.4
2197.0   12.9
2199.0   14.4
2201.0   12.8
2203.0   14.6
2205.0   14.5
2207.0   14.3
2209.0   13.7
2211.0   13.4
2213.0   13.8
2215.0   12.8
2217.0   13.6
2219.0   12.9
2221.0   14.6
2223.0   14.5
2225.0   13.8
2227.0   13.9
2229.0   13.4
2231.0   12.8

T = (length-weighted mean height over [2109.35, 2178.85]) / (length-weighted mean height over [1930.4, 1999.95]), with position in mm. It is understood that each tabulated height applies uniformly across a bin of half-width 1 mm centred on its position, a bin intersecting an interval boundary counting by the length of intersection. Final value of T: 0.9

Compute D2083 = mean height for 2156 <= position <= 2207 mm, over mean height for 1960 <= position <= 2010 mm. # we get 0.91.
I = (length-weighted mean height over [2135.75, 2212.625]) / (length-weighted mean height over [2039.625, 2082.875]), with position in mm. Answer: 0.91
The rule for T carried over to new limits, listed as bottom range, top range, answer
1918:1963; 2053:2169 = 0.92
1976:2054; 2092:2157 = 0.93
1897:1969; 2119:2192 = 0.89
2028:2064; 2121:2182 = 0.94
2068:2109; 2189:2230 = 0.89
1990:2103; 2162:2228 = 0.89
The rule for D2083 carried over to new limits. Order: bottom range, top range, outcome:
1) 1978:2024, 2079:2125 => 0.93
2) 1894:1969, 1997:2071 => 0.95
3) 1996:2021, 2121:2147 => 0.91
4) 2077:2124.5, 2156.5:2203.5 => 0.94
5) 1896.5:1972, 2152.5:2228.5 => 0.87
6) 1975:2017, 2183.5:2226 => 0.85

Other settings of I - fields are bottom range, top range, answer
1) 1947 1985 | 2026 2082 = 0.99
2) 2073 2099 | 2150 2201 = 0.91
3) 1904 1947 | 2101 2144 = 0.90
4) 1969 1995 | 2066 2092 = 1.00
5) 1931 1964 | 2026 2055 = 0.92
